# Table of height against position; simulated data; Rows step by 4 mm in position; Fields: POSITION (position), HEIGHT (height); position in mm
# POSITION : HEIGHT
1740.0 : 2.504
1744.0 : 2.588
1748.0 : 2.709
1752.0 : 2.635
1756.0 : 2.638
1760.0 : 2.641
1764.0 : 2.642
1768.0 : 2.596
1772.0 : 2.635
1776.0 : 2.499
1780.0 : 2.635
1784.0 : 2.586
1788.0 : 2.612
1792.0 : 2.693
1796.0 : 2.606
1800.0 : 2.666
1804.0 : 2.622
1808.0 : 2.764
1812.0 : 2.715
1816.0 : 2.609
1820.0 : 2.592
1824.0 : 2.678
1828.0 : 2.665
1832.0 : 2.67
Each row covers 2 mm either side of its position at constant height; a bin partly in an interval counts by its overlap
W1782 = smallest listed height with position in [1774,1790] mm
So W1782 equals 2.499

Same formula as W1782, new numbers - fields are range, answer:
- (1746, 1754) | 2.635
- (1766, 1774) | 2.596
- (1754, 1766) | 2.638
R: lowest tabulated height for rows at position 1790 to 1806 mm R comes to 2.606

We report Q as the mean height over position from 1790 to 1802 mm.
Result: 2.65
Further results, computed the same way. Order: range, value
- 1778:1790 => 2.61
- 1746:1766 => 2.65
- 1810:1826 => 2.65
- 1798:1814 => 2.69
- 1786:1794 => 2.65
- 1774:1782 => 2.57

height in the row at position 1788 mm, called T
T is 2.612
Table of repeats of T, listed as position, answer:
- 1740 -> 2.504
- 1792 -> 2.693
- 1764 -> 2.642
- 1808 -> 2.764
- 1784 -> 2.586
